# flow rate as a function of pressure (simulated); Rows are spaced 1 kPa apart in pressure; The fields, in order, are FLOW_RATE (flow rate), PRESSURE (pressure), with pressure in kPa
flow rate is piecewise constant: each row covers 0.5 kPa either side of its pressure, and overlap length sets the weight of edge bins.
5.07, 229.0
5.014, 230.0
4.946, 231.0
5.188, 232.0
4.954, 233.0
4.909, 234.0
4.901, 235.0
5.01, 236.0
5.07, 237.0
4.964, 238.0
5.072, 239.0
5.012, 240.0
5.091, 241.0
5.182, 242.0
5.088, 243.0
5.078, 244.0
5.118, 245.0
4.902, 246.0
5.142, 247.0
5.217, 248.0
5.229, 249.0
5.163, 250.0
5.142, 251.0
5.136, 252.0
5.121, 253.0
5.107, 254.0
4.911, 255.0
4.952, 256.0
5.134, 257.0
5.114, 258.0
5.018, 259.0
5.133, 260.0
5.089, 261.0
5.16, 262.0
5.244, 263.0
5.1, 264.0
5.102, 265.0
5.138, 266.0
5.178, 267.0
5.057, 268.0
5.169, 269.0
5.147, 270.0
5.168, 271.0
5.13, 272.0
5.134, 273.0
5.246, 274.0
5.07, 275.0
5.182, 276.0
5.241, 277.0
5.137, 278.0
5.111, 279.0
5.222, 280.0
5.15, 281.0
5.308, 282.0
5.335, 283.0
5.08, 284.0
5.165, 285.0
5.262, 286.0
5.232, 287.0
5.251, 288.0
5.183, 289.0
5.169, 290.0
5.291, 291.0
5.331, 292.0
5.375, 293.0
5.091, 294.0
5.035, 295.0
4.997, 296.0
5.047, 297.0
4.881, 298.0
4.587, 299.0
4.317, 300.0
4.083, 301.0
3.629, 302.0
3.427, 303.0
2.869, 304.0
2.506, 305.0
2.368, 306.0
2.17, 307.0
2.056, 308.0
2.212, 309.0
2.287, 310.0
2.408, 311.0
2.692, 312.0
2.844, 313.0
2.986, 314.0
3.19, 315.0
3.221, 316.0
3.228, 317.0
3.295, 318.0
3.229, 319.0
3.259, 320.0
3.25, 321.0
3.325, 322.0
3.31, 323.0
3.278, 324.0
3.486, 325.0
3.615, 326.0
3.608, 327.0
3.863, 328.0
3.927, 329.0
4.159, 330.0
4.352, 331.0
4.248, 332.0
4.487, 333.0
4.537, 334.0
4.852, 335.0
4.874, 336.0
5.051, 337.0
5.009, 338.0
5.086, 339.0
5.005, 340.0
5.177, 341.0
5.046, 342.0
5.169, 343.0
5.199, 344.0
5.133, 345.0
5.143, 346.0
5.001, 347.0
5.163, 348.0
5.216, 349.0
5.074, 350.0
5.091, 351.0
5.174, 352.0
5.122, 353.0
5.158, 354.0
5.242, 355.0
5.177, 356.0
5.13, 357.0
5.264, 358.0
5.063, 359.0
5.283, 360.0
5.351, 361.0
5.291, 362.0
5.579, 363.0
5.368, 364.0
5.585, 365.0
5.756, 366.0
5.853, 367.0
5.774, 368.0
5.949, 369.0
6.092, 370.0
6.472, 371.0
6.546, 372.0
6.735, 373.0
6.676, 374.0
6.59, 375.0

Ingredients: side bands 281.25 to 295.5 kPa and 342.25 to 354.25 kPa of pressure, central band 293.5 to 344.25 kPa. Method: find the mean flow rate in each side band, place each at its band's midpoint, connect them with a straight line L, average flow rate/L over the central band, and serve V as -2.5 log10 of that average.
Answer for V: 0.33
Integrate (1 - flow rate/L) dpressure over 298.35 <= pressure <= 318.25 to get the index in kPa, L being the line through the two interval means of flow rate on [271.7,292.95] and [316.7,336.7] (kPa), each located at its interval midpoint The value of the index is 6.23 kPa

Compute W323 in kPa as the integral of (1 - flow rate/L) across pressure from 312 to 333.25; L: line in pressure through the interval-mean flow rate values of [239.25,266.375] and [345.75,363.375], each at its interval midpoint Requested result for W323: 6.9 kPa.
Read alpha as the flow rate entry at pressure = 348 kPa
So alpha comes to 5.163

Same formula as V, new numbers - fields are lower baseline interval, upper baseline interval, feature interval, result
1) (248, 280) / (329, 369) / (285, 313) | 0.261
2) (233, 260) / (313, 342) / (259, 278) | -0.083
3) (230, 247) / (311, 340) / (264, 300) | -0.166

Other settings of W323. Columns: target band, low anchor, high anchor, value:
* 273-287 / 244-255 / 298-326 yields -3.5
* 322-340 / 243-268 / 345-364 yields 3.3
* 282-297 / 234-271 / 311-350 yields -1.8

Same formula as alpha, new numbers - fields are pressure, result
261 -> 5.089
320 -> 3.259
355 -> 5.242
